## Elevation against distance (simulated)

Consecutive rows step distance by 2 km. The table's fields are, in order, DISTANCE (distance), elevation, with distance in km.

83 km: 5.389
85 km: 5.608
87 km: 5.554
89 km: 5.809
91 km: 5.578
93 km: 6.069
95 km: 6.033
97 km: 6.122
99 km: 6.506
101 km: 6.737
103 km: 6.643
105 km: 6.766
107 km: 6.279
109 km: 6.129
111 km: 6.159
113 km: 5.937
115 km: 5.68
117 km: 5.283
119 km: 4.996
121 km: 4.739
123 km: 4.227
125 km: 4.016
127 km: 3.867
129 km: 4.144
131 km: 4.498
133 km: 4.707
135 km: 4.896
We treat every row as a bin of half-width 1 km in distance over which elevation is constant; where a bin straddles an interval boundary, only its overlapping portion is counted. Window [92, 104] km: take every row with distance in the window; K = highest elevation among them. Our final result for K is 6.737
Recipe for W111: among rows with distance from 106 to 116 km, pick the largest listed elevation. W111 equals 6.279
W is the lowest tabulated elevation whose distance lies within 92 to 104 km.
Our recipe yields 6.033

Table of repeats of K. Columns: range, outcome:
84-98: 6.122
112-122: 5.937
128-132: 4.498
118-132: 4.996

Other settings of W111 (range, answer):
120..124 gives 4.739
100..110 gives 6.766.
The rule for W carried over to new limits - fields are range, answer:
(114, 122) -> 4.739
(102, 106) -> 6.643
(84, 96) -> 5.554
